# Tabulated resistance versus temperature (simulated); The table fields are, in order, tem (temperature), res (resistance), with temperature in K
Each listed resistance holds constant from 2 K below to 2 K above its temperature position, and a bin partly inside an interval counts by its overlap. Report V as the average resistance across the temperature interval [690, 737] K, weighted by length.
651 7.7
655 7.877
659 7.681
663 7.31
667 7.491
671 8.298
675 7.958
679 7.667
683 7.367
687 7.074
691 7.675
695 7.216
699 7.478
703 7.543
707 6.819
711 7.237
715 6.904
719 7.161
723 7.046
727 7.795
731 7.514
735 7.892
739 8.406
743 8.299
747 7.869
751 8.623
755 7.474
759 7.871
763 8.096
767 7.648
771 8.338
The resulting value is 7.35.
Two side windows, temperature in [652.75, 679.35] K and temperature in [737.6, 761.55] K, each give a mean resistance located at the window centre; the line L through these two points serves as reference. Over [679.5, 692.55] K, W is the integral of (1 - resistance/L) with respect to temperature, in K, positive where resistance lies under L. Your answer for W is 0.7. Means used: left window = 7.76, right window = 8.08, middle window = 7.4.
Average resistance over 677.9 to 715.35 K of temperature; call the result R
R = 7.31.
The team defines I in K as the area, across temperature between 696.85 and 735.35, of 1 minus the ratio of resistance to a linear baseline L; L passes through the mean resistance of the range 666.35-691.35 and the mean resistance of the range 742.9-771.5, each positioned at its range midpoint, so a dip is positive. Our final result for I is 2.5 K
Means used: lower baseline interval 7.65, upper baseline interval 7.99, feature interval 7.31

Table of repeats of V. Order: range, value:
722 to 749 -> 7.86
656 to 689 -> 7.61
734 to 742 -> 8.2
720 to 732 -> 7.42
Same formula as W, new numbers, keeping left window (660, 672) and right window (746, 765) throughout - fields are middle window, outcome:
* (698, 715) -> 1.3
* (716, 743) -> 0.8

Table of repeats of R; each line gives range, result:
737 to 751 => 8.25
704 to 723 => 7.06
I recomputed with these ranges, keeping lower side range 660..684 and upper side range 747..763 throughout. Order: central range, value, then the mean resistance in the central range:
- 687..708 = 1.18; 7.35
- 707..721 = 1.40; 7.06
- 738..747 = -0.33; 8.24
